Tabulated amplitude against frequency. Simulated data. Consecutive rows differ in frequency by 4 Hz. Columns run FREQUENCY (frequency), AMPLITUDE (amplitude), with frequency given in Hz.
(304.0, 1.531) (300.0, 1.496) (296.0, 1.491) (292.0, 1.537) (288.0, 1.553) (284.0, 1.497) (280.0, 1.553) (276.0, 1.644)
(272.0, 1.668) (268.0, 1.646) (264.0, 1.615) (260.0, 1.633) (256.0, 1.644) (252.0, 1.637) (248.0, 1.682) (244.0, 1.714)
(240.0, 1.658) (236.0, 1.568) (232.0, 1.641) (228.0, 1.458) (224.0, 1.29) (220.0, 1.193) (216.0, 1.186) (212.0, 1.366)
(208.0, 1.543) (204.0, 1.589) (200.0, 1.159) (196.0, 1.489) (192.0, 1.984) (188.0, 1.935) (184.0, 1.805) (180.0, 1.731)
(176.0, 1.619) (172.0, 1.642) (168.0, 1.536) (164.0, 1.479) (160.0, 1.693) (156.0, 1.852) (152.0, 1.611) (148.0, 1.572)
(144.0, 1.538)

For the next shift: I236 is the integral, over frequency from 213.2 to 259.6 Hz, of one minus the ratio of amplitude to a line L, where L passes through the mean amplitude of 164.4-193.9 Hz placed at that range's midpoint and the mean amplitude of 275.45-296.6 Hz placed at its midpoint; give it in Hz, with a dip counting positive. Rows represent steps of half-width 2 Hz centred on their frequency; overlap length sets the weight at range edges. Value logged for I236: 3.2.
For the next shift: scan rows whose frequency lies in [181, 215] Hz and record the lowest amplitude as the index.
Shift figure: 1.159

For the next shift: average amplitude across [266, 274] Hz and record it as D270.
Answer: 1.66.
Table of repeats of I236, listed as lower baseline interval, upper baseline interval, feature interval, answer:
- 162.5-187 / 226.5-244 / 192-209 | 1.3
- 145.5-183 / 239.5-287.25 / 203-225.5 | 3.9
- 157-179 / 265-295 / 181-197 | -2.1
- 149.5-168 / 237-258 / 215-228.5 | 3.2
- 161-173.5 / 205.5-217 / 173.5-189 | -2.6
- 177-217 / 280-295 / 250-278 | -1.7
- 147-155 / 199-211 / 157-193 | -3.9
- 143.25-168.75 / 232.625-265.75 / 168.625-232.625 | 3.7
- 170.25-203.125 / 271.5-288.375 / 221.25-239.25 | 1.5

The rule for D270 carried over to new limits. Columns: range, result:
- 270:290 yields 1.58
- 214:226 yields 1.22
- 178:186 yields 1.77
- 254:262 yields 1.64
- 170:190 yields 1.75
